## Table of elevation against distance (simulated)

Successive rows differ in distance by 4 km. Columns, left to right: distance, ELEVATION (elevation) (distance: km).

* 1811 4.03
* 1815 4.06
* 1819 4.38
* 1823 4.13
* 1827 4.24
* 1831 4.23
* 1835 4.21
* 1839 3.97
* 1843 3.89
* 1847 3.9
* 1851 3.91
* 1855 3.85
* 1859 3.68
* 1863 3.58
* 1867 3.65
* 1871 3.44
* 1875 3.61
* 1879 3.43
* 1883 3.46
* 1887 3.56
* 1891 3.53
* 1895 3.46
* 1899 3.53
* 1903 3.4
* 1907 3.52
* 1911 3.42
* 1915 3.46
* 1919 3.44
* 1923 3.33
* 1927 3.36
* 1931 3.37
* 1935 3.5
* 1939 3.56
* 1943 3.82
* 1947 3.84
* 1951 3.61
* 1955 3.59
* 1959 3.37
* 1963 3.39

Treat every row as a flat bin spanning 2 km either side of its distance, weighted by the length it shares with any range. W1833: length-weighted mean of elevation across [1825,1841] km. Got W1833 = 4.16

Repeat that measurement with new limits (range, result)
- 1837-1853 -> 3.92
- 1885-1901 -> 3.52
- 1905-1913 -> 3.47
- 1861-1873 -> 3.56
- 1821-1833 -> 4.2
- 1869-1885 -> 3.48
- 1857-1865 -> 3.63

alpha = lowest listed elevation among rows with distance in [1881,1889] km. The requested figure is 3.46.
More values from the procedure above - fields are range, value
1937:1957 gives 3.56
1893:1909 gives 3.4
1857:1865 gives 3.58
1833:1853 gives 3.89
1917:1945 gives 3.33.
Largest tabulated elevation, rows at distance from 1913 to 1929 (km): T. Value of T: 3.46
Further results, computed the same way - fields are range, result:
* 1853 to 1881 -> 3.85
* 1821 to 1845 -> 4.24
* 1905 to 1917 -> 3.52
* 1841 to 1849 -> 3.9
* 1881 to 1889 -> 3.56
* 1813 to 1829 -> 4.38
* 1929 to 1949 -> 3.84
